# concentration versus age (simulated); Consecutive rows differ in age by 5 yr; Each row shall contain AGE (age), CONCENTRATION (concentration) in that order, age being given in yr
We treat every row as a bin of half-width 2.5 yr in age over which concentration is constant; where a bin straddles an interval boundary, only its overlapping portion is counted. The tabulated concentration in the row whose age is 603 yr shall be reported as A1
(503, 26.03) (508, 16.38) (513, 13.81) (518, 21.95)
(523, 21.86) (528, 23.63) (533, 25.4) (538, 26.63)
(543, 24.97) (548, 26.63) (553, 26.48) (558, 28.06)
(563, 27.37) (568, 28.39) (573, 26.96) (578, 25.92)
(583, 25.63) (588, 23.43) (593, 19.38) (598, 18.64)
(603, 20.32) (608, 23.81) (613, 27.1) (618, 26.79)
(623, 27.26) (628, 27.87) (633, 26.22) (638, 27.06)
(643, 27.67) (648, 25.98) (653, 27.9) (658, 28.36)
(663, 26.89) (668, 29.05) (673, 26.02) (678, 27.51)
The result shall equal 20.32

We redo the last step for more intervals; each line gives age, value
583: 25.63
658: 28.36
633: 26.22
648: 25.98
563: 27.37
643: 27.67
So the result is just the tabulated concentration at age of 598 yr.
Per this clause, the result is 18.64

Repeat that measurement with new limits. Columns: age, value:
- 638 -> 27.06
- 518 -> 21.95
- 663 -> 26.89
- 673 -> 26.02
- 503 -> 26.03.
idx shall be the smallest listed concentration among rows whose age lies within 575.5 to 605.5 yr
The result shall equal 18.64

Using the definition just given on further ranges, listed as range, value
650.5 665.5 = 26.89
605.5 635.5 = 23.81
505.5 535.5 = 13.81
